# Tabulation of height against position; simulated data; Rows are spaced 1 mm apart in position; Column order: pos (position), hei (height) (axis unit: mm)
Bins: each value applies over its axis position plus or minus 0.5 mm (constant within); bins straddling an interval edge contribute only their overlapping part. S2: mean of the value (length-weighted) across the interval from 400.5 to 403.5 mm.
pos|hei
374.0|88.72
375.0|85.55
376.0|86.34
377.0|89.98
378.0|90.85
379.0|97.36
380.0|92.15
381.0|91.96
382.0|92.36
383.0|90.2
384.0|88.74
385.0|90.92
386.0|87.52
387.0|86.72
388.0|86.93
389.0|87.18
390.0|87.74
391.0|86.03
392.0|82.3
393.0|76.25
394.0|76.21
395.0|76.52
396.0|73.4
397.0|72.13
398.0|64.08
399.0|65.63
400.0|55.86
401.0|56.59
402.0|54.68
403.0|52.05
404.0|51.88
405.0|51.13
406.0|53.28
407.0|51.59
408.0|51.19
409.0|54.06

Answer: 54.4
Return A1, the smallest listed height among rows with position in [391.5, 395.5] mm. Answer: 76.21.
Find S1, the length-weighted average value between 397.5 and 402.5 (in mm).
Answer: 59.4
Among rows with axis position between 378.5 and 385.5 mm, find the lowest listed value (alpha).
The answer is 88.74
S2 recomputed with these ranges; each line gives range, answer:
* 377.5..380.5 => 93.5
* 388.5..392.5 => 85.8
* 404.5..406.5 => 52.2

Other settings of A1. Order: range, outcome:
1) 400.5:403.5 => 52.05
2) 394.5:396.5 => 73.4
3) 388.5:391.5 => 86.03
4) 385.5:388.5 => 86.72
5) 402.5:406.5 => 51.13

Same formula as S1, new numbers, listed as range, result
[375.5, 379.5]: 91.1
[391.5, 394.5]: 78.3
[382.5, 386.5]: 89.3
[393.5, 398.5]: 72.5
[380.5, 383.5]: 91.5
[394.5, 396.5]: 75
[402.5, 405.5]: 51.7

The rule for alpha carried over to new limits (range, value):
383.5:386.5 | 87.52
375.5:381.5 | 86.34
